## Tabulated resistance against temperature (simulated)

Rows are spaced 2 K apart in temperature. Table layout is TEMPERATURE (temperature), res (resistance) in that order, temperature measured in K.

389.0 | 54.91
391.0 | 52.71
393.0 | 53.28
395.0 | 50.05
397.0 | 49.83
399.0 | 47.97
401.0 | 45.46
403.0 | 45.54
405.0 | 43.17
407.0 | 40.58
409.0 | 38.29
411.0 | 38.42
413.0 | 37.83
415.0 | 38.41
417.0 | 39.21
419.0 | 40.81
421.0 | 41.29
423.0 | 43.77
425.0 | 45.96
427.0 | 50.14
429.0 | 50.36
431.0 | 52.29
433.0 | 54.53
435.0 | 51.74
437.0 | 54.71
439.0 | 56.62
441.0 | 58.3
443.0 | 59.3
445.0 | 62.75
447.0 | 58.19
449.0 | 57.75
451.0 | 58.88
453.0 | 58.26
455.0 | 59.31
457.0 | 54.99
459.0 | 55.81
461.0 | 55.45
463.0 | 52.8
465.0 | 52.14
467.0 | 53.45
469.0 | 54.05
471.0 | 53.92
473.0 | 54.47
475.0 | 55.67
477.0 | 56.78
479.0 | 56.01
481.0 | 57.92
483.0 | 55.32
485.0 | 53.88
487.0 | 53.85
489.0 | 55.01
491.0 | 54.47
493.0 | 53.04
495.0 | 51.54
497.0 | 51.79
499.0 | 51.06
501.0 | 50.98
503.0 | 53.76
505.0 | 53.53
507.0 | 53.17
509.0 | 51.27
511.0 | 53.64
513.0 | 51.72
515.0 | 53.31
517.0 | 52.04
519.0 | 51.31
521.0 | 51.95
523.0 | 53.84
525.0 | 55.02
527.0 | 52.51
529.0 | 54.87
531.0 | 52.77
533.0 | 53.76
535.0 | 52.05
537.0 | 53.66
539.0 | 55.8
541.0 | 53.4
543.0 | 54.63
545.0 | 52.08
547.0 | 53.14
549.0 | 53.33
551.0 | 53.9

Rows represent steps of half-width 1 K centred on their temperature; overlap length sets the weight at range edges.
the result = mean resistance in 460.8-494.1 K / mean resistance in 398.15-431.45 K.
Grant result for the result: 1.3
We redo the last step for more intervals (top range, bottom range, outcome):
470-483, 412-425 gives 1.37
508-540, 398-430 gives 1.24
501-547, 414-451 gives 1.04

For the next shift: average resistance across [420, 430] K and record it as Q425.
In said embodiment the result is 46.3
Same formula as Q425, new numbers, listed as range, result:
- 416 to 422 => 40.4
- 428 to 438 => 52.7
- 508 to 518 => 52.4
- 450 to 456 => 58.8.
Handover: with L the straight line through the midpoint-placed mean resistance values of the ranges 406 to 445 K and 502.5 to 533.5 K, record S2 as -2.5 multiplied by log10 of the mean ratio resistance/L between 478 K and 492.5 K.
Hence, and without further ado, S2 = -0.08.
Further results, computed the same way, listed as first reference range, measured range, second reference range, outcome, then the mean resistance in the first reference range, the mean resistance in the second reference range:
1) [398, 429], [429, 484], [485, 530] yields -0.18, 42.7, 52.9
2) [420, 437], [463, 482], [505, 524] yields -0.08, 49.1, 52.5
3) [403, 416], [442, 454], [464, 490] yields -0.22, 39.9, 54.8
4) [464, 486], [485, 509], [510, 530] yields 0.02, 54.9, 53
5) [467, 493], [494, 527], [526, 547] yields 0.03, 55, 53.5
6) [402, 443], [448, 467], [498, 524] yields -0.15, 46.4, 52.4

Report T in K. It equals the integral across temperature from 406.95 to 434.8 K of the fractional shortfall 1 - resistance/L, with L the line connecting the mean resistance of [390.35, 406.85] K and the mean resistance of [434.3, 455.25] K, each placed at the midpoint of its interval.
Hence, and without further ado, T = 4.66 K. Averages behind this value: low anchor 48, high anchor 57.8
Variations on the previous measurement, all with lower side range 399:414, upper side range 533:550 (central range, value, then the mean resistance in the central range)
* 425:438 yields -2.3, 51.8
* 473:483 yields -1.7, 56.3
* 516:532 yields -0.3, 53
